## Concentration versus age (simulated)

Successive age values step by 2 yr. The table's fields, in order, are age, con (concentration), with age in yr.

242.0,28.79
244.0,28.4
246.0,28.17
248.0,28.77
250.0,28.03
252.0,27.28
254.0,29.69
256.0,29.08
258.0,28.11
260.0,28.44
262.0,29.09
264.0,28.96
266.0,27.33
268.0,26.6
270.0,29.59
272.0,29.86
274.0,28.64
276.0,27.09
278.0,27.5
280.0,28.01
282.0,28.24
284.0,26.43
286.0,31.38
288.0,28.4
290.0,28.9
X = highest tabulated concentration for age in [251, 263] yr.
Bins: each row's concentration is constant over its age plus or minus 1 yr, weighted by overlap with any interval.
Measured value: 29.69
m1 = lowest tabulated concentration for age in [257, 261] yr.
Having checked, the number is 28.11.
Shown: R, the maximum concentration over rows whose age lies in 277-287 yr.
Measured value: 31.38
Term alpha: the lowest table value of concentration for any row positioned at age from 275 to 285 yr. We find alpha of 26.43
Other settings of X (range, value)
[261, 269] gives 29.09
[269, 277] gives 29.86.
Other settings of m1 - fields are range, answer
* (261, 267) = 27.33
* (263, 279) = 26.6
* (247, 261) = 27.28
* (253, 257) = 29.08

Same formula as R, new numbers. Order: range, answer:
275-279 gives 27.5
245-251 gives 28.77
